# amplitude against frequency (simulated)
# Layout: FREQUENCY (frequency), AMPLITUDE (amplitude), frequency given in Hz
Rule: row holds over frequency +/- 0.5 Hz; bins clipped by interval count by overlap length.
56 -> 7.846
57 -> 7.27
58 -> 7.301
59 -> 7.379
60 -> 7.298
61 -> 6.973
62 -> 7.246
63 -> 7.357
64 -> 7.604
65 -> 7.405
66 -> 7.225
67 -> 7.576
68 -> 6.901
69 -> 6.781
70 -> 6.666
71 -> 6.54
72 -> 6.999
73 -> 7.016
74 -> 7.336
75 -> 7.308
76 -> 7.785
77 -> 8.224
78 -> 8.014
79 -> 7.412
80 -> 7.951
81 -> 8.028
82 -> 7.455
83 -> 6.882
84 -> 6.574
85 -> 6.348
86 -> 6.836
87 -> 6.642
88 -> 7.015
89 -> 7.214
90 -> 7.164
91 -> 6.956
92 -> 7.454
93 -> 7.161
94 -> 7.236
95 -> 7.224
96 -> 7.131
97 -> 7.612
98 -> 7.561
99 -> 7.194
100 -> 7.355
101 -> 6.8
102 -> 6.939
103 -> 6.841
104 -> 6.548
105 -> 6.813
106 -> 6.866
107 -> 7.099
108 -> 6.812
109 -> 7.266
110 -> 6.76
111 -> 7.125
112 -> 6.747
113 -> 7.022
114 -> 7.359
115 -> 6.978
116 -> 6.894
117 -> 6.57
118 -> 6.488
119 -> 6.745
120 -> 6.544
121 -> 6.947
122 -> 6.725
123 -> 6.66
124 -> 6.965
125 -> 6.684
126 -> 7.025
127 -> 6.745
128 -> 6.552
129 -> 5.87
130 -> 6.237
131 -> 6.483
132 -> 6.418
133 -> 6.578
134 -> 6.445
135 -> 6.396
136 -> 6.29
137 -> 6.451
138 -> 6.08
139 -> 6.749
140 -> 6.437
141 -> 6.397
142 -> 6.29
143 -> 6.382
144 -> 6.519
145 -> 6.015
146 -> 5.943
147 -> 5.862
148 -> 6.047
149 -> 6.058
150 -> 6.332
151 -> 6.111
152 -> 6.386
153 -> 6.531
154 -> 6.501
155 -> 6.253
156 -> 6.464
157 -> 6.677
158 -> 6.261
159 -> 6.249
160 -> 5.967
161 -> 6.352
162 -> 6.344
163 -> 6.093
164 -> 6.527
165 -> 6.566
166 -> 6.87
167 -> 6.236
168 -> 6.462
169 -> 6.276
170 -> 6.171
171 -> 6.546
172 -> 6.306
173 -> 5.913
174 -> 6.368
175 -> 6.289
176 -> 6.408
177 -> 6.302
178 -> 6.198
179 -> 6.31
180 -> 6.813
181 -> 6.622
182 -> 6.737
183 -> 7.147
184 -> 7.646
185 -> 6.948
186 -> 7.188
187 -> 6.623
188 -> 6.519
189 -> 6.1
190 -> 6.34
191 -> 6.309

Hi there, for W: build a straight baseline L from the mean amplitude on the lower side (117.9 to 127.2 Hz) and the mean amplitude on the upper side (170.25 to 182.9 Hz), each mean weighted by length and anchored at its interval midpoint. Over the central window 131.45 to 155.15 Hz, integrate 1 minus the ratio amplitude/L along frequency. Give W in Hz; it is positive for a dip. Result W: 1.1 Hz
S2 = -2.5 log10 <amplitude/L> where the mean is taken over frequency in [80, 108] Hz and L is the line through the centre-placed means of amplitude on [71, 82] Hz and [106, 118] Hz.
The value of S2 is 0.03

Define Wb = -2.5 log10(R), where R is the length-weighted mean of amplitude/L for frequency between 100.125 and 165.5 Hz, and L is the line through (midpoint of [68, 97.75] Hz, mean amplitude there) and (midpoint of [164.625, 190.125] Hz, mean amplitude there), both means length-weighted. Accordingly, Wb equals 0.05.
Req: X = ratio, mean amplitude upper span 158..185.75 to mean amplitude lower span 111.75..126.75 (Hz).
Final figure 0.95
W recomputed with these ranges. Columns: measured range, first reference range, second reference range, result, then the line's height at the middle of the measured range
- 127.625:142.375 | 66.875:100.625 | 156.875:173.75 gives 0.6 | 6.66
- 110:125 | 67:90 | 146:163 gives -0.3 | 6.71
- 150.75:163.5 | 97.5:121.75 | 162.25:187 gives 0.6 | 6.64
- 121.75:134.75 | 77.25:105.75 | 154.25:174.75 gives 0.4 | 6.75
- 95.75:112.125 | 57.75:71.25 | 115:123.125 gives -0.5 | 6.84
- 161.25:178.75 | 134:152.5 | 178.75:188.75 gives 0.8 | 6.65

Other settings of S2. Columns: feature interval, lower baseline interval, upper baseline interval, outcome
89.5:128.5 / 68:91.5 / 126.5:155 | -0.03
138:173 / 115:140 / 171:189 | 0.04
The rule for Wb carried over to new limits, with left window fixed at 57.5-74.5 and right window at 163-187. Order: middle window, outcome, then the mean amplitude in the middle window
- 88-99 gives -0.04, 7.26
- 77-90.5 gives -0.03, 7.23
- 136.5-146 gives 0.06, 6.35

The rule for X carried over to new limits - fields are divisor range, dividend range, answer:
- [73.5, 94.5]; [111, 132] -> 0.92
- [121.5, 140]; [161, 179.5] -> 0.97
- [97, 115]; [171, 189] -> 0.94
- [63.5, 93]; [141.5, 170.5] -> 0.87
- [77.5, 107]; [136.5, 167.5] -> 0.88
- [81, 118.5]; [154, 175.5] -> 0.91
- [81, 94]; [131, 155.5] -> 0.90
